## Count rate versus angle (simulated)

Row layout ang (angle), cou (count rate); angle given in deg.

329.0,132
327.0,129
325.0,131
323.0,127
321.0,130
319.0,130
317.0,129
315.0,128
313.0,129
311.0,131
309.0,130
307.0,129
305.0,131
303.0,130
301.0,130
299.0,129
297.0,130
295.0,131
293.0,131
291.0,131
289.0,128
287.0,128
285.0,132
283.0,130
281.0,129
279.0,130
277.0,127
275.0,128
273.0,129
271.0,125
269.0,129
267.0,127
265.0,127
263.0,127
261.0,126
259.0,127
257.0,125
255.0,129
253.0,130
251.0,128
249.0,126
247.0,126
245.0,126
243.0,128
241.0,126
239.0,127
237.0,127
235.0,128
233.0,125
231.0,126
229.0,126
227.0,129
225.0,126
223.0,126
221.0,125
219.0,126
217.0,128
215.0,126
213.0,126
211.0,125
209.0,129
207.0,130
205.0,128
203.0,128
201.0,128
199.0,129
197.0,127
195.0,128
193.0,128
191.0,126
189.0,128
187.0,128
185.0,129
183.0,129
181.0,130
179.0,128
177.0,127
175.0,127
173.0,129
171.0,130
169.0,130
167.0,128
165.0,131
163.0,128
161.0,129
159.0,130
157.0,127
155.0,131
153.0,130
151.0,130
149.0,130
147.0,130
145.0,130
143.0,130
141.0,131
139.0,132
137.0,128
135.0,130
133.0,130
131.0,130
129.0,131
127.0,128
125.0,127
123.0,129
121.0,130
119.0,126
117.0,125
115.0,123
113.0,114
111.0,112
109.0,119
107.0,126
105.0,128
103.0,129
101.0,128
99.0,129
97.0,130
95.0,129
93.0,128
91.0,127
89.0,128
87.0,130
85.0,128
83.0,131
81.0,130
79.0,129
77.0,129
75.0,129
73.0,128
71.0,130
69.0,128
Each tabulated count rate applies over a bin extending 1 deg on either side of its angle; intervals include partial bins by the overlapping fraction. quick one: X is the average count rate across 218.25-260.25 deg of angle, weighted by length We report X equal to 127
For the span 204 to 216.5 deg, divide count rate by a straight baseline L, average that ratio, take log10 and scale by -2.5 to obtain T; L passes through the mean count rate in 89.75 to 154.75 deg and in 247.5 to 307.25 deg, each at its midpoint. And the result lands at 0.007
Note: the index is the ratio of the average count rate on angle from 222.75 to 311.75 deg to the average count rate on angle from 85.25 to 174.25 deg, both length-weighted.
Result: 1.0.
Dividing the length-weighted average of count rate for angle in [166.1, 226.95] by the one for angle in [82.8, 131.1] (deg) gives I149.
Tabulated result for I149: 1.01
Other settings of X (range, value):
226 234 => 126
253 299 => 128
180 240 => 127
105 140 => 126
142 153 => 130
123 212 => 129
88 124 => 126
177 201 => 128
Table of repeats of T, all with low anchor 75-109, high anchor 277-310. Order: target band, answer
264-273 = 0.021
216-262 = 0.023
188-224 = 0.016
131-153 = -0.011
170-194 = 0.007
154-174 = -0.003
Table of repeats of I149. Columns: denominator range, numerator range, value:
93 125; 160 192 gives 1.03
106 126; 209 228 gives 1.03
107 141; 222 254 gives 1.01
